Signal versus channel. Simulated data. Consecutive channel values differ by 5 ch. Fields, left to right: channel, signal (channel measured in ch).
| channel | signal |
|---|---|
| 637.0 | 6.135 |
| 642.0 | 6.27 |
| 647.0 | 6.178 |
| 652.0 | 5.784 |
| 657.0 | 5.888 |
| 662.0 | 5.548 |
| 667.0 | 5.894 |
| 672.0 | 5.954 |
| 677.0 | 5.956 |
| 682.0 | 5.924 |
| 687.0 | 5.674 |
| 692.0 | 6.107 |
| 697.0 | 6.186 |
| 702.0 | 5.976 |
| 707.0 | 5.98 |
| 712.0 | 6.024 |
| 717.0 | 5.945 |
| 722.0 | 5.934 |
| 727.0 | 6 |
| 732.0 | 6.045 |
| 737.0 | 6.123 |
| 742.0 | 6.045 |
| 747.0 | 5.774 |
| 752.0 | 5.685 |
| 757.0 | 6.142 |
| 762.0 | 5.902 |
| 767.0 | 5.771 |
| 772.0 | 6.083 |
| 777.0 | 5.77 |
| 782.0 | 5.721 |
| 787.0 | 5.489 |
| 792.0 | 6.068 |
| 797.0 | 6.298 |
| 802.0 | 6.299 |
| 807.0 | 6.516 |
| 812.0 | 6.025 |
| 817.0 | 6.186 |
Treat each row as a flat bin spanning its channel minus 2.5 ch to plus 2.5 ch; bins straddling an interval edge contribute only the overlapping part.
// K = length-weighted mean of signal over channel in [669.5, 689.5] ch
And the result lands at 5.88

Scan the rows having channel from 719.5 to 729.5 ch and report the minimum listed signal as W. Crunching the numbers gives 5.934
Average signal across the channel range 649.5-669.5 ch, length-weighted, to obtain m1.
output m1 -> 5.78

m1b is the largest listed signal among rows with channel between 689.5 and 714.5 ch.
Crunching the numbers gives 6.186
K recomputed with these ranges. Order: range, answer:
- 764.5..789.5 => 5.77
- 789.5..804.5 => 6.22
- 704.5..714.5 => 6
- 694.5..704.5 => 6.08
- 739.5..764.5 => 5.91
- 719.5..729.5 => 5.97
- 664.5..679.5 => 5.93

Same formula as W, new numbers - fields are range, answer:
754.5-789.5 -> 5.489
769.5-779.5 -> 5.77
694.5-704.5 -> 5.976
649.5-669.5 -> 5.548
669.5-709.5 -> 5.674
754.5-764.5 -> 5.902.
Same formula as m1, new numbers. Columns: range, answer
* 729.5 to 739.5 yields 6.08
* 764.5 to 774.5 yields 5.93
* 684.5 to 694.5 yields 5.89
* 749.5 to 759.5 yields 5.91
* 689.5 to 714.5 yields 6.05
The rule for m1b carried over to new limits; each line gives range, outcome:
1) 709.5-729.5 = 6.024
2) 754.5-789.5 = 6.142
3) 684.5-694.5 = 6.107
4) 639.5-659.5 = 6.27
